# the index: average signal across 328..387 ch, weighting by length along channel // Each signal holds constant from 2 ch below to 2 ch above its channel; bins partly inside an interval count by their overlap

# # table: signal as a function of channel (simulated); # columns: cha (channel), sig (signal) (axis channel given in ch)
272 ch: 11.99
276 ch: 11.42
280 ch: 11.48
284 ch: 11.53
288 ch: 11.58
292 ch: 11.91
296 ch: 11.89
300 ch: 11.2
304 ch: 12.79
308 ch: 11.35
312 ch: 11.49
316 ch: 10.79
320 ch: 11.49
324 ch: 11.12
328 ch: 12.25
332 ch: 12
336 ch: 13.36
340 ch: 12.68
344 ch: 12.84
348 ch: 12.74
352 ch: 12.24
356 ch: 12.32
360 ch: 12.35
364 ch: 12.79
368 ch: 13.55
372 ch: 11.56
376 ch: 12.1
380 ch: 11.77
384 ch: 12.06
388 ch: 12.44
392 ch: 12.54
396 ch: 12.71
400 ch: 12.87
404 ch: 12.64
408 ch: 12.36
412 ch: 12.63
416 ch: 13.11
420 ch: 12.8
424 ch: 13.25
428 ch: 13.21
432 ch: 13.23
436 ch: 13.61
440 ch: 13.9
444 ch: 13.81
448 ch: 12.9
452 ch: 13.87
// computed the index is 12.4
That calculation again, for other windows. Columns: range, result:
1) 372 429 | 12.6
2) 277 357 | 11.9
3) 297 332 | 11.6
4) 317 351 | 12.3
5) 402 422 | 12.7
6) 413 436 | 13.1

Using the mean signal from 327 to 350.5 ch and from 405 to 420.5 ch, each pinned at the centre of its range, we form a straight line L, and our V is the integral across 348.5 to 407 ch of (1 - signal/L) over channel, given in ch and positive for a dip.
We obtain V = 1.2 ch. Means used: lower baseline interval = 12.7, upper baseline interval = 12.7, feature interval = 12.4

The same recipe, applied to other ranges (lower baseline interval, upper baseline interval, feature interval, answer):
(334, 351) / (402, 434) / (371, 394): 1.4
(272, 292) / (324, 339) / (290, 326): 1.3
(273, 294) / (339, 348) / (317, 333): 1.0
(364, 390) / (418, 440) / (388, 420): 0.3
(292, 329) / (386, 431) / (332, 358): -1.4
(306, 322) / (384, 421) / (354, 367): -0.6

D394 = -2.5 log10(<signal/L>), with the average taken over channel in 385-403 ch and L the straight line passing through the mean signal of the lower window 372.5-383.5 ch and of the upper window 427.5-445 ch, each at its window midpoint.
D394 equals -0.02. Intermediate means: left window 11.9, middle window 12.6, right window 13.6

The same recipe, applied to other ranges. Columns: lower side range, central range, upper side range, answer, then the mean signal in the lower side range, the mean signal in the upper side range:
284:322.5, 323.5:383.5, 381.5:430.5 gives -0.02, 11.6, 12.7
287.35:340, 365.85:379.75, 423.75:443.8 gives 0.03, 11.8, 13.5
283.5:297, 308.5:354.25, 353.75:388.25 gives 0.00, 11.7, 12.3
